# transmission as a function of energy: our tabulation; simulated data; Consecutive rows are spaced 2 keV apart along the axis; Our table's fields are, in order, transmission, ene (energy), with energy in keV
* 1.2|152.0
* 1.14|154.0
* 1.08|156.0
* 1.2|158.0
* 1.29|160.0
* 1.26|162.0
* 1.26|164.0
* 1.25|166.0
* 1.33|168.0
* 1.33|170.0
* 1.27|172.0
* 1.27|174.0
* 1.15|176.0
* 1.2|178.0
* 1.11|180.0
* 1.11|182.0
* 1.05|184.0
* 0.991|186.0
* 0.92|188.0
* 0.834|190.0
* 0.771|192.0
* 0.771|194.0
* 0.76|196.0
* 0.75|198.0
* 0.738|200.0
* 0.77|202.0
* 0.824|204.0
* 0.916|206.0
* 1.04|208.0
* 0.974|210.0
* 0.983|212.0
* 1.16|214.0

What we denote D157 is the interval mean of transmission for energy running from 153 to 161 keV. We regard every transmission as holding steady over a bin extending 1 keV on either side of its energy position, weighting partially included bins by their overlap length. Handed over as 1.18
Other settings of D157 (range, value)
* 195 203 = 0.754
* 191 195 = 0.771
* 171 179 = 1.22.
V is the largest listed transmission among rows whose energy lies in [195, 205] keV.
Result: 0.824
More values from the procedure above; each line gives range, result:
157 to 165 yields 1.29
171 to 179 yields 1.27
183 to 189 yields 1.05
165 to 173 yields 1.33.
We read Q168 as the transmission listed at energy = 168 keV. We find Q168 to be 1.33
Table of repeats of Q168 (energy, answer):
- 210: 0.974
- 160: 1.29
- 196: 0.76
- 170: 1.33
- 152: 1.2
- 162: 1.26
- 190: 0.834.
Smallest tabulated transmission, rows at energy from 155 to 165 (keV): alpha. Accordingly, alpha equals 1.08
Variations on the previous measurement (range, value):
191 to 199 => 0.75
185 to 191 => 0.834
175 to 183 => 1.11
